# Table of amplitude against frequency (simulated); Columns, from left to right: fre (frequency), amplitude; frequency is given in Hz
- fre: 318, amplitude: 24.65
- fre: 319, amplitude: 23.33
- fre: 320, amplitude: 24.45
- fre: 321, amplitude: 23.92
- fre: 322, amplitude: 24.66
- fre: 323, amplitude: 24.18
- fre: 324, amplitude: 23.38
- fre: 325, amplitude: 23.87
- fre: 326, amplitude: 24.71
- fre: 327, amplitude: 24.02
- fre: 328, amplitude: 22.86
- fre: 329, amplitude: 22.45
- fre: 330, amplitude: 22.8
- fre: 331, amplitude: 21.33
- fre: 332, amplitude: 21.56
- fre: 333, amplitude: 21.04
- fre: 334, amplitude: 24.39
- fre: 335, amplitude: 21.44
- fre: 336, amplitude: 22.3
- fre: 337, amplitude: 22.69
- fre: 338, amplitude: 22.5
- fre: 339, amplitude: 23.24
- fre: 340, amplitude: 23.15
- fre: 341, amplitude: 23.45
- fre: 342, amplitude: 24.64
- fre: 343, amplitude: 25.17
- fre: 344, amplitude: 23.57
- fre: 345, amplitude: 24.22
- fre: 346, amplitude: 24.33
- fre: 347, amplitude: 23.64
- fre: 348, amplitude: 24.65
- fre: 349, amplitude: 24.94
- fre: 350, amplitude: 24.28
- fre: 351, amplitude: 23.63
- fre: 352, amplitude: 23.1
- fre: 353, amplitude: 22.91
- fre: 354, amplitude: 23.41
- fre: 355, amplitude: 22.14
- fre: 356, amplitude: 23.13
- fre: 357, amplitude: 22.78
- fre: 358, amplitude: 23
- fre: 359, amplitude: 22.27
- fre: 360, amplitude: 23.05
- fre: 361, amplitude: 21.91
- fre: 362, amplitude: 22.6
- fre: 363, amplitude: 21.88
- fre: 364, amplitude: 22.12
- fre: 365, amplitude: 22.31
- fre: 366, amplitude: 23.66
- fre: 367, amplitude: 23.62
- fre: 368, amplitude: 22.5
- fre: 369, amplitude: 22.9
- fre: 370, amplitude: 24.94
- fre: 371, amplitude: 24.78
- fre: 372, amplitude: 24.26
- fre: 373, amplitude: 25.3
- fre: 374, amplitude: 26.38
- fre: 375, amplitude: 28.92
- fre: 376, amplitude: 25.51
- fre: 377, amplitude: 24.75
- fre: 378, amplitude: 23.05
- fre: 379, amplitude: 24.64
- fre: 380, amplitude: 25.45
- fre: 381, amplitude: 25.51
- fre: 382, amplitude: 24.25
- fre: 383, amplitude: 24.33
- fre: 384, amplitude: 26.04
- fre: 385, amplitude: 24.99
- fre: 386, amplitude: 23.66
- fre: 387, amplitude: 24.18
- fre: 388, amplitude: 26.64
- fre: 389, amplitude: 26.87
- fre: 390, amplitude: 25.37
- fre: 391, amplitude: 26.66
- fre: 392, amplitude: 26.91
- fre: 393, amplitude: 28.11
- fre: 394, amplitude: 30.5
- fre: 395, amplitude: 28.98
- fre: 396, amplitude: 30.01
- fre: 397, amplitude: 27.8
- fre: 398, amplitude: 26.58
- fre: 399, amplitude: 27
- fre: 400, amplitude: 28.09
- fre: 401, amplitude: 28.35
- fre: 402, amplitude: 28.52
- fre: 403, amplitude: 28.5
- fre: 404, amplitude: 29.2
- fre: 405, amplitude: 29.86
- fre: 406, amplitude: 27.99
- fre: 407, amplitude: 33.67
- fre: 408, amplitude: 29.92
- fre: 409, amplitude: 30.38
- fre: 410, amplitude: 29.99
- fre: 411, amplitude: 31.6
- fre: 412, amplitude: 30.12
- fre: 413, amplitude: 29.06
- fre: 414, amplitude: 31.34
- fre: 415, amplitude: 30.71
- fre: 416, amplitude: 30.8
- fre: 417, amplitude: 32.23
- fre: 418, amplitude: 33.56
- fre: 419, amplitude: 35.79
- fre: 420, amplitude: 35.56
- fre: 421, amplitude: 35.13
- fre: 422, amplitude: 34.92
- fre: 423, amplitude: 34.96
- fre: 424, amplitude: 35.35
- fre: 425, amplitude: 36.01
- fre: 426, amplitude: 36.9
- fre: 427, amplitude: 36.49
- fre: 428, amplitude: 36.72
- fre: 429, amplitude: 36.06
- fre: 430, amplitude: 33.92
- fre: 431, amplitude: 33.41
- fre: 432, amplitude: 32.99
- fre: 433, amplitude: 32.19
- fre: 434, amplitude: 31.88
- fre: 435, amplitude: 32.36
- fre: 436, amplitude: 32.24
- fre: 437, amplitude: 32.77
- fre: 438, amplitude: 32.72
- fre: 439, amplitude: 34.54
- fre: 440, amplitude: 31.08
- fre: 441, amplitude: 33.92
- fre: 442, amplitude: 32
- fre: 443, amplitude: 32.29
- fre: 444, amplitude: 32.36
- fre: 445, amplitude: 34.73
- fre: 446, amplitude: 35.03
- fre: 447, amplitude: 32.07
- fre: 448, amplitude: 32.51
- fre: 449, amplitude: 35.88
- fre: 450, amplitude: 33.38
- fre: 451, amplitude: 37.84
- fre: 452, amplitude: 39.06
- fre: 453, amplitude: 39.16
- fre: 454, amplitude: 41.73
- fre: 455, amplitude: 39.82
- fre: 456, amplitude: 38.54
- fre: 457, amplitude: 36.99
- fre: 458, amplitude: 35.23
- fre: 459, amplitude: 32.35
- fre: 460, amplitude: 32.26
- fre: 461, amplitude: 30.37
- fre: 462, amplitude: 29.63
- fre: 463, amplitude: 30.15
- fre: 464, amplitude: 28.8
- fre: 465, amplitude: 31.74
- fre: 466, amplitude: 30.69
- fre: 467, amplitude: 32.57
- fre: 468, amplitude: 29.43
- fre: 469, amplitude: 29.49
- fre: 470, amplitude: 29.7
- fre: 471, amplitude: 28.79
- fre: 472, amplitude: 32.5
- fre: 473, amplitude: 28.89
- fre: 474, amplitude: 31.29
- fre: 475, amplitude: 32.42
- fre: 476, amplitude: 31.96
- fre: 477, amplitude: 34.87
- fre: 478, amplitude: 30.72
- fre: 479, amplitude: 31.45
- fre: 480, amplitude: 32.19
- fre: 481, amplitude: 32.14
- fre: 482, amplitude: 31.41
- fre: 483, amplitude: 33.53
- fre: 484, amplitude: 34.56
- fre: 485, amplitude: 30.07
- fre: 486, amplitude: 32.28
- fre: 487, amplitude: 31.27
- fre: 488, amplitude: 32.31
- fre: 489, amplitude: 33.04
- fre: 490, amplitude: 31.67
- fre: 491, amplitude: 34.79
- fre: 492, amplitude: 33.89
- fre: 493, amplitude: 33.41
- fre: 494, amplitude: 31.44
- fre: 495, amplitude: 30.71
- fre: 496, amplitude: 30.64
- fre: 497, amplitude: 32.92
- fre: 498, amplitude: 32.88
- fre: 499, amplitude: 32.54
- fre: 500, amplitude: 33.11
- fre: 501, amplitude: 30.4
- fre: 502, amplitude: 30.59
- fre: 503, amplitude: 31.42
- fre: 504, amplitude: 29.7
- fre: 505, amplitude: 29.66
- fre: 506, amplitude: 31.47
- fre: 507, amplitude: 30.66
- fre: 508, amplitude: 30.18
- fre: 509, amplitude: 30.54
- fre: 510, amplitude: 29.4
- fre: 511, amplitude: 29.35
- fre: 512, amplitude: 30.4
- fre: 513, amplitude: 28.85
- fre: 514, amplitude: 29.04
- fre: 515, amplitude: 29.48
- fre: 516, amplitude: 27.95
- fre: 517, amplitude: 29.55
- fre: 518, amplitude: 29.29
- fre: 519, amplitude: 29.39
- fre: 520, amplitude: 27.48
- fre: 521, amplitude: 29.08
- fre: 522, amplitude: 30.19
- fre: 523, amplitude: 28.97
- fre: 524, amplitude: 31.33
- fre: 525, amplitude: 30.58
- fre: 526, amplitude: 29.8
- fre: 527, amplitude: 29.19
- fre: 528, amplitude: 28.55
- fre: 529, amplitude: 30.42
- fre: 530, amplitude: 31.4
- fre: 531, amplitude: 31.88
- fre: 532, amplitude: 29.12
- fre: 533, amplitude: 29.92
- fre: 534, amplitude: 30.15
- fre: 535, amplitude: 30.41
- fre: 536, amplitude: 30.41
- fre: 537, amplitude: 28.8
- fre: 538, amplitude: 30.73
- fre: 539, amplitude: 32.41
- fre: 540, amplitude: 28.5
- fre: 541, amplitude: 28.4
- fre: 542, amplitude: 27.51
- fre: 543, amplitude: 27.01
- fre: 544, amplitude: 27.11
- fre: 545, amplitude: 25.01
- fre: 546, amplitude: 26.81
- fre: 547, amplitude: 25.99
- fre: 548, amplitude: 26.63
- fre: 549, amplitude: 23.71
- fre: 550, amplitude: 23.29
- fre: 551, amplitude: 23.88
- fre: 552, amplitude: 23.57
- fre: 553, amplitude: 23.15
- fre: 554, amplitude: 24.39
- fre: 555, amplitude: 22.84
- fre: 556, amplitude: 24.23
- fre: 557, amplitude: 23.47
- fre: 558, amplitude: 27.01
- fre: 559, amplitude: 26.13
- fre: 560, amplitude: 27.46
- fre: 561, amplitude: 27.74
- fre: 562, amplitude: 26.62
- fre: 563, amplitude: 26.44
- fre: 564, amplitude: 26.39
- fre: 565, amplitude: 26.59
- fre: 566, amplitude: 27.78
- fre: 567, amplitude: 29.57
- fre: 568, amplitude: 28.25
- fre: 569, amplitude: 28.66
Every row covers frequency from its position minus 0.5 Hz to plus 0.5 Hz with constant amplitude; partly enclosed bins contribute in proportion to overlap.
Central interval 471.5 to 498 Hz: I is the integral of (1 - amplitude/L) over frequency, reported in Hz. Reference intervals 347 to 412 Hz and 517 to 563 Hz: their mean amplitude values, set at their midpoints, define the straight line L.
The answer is -5.0 Hz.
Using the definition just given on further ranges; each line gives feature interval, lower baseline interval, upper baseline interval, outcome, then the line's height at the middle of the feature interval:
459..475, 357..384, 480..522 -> -0.7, 29.2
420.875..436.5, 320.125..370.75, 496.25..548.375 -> -4.9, 26.3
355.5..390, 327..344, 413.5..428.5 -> 4.6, 27.9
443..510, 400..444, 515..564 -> -5.0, 30.3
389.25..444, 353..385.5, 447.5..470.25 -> -4.4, 29.2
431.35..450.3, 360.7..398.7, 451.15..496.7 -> -1.8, 30.1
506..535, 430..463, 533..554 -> -1.0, 28.8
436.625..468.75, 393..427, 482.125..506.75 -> -2.2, 31.6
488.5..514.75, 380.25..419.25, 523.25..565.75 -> -3.2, 27.8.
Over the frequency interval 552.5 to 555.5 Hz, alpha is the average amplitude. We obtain 23.5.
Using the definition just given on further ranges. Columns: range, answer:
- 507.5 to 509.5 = 30.4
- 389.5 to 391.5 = 26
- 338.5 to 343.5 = 23.9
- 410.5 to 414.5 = 30.5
